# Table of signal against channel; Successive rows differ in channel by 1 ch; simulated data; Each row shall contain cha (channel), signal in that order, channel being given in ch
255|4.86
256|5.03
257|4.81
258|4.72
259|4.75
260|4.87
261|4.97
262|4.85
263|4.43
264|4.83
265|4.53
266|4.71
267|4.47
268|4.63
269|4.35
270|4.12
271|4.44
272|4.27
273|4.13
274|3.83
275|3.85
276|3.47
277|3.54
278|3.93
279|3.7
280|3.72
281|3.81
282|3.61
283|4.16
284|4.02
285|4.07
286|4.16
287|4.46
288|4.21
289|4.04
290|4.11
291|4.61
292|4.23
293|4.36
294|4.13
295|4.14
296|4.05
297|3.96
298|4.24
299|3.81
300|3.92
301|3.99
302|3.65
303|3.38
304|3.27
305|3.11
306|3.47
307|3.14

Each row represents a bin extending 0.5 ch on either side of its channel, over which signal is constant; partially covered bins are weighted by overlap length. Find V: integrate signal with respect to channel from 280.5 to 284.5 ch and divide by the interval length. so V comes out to 3.9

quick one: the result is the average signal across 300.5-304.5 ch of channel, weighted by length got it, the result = 3.57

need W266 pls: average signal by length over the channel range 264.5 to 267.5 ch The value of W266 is 4.57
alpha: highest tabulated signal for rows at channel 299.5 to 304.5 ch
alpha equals 3.99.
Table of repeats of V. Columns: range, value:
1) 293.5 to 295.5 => 4.13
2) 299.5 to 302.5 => 3.85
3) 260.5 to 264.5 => 4.77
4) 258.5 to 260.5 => 4.81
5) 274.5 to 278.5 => 3.7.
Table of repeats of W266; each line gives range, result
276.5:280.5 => 3.72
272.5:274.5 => 3.98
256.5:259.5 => 4.76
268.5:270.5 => 4.23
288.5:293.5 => 4.27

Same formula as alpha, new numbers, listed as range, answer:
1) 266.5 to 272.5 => 4.63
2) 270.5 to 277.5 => 4.44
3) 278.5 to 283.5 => 4.16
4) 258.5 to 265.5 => 4.97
